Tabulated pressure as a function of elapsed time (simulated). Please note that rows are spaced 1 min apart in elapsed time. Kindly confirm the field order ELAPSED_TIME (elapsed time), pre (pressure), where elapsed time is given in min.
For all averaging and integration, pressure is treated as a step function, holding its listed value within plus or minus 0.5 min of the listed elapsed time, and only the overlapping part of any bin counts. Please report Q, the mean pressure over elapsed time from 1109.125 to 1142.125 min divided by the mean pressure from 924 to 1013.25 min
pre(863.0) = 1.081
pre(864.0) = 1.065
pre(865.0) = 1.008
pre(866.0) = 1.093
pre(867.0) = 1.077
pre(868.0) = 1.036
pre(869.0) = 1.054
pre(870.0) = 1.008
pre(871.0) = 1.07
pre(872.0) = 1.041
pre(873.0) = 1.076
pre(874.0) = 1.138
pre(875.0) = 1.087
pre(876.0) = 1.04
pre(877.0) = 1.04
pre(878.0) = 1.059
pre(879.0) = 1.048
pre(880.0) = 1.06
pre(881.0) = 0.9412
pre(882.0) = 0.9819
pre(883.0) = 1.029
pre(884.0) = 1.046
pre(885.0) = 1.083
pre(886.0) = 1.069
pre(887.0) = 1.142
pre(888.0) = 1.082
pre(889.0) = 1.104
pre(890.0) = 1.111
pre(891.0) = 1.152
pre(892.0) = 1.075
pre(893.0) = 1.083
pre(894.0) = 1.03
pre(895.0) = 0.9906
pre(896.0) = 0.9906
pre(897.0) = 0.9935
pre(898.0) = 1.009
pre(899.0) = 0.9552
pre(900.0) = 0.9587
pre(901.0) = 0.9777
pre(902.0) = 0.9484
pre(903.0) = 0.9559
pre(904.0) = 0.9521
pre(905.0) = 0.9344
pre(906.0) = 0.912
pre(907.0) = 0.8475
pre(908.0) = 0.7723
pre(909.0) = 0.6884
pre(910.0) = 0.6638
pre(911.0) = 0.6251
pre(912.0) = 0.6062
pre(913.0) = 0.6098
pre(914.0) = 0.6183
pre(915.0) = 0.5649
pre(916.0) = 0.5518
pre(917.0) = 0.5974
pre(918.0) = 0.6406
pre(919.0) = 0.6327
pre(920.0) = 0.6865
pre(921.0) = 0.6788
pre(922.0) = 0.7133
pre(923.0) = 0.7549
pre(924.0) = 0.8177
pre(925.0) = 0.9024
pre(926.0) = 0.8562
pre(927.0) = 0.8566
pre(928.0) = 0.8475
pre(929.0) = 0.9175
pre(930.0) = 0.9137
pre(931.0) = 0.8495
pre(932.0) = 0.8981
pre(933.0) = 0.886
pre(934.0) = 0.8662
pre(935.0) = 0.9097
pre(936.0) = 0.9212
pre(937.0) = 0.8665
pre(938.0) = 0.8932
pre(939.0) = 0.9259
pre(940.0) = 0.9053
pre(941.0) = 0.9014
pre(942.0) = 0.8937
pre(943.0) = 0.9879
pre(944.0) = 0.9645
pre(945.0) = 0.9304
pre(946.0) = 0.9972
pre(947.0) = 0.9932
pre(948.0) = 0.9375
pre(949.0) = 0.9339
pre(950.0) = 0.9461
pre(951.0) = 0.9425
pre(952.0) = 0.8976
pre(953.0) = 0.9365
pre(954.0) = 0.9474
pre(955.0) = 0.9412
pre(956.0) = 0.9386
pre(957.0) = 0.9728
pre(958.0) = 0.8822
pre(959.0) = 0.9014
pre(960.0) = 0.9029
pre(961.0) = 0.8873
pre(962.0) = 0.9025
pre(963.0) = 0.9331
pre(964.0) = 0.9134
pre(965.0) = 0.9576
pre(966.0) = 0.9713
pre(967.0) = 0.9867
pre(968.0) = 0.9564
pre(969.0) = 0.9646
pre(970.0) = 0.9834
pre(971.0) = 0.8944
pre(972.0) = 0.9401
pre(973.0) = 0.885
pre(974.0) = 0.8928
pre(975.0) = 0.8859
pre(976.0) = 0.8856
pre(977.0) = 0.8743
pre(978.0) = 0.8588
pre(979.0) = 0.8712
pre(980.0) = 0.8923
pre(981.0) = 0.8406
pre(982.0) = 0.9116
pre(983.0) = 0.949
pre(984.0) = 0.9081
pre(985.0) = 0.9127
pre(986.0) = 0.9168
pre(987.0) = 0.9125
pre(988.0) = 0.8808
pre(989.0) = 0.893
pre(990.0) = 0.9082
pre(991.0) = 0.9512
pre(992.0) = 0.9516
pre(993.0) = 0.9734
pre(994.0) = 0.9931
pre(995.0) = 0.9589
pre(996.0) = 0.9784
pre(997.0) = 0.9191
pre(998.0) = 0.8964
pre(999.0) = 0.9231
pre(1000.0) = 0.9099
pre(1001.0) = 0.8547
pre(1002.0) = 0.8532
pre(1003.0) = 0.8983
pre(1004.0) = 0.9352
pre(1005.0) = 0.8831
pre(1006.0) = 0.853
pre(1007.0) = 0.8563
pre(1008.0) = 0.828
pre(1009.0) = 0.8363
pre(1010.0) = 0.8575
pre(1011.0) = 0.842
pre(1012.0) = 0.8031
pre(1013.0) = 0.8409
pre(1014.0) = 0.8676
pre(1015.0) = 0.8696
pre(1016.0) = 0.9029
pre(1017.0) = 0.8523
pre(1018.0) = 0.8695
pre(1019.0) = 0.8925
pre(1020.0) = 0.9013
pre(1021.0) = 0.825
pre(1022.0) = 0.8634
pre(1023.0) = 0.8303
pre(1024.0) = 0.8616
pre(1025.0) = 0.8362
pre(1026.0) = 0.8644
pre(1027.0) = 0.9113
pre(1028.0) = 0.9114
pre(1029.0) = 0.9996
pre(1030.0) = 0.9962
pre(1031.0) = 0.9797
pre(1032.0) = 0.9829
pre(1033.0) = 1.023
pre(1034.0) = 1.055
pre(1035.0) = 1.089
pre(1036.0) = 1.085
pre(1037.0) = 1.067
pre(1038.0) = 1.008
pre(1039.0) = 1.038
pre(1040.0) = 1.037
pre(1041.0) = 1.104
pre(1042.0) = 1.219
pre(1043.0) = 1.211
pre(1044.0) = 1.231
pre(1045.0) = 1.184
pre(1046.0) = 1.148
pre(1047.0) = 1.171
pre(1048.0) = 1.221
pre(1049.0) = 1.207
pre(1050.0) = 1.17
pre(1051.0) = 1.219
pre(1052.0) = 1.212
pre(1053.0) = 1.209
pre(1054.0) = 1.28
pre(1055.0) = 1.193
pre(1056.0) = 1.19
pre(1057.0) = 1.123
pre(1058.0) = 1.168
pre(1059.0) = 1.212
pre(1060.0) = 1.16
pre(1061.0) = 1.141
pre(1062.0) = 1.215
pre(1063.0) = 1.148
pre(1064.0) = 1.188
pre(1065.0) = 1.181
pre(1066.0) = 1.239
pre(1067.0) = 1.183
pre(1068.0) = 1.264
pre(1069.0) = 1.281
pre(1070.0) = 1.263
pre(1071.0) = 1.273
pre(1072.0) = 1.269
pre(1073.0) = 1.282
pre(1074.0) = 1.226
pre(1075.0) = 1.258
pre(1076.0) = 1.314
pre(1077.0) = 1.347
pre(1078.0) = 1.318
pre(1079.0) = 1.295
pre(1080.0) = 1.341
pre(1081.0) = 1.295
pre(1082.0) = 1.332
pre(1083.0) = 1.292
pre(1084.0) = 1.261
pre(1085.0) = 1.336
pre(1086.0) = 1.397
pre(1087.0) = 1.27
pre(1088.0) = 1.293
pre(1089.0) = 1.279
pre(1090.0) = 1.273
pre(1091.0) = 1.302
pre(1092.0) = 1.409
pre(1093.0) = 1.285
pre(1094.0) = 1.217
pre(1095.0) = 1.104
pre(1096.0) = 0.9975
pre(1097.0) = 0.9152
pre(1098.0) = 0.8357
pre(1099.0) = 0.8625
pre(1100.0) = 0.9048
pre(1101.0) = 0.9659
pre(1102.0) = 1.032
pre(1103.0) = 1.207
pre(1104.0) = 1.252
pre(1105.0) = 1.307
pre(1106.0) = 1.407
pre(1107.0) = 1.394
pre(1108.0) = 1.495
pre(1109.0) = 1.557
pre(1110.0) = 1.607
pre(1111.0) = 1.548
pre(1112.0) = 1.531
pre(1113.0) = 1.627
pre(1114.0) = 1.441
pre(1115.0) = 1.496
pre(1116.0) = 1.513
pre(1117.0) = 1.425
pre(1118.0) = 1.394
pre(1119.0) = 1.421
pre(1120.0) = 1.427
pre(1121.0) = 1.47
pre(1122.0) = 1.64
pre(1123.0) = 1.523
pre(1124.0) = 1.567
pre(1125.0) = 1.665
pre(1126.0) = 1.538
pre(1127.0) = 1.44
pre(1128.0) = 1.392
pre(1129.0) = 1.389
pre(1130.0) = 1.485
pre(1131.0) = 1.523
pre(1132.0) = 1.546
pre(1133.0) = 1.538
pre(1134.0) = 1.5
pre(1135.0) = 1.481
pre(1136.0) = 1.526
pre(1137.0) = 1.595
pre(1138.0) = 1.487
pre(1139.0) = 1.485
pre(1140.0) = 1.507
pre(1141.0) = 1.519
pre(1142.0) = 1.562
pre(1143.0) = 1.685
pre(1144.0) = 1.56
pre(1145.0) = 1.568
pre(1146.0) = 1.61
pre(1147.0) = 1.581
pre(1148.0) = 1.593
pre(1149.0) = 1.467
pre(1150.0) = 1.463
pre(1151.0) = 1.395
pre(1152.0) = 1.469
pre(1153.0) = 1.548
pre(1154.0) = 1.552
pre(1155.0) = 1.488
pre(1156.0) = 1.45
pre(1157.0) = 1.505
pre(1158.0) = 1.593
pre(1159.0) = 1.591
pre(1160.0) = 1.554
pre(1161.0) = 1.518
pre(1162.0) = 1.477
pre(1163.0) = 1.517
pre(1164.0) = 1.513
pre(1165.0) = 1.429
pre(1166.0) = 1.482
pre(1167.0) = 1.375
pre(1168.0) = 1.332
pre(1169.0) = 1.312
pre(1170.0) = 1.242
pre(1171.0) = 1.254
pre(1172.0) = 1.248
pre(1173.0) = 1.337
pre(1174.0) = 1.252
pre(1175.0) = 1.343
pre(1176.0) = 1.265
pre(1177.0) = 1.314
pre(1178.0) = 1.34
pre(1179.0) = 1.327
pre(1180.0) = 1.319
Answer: 1.66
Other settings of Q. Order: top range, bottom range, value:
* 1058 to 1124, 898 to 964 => 1.51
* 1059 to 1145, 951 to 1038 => 1.48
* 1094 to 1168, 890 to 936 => 1.71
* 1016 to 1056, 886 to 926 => 1.22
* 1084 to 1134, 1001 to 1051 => 1.40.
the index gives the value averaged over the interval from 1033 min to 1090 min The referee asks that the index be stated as 1.21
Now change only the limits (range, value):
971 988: 0.896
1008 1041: 0.926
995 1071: 1.03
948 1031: 0.905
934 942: 0.9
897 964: 0.855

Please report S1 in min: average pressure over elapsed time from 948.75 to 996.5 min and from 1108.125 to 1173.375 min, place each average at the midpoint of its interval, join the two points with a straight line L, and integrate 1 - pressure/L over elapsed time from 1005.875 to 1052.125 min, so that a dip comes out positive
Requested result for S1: 5.4 min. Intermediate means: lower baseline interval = 0.923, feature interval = 0.987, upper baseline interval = 1.49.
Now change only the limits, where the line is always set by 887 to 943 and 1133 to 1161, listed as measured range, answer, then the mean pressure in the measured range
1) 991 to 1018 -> 5.52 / 0.891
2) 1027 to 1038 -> 1.72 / 1.01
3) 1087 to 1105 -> 3.23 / 1.13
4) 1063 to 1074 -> 0.57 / 1.24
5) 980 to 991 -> 1.66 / 0.905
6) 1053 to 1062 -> 0.61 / 1.19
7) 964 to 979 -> 1.51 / 0.922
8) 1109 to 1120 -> -0.48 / 1.5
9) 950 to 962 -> 0.71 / 0.923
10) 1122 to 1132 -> -0.26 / 1.51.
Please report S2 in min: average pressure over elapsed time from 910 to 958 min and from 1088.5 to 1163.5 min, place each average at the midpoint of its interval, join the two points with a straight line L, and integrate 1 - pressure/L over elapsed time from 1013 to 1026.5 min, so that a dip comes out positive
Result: 2.9 min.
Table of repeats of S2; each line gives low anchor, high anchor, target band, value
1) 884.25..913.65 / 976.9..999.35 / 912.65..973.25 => 3.9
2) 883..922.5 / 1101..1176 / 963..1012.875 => 8.3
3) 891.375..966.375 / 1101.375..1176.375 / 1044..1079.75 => 0.8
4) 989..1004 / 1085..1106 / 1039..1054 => -1.9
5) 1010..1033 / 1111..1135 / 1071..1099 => 0.5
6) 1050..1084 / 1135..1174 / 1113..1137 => -1.7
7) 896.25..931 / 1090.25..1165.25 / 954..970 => 0.0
